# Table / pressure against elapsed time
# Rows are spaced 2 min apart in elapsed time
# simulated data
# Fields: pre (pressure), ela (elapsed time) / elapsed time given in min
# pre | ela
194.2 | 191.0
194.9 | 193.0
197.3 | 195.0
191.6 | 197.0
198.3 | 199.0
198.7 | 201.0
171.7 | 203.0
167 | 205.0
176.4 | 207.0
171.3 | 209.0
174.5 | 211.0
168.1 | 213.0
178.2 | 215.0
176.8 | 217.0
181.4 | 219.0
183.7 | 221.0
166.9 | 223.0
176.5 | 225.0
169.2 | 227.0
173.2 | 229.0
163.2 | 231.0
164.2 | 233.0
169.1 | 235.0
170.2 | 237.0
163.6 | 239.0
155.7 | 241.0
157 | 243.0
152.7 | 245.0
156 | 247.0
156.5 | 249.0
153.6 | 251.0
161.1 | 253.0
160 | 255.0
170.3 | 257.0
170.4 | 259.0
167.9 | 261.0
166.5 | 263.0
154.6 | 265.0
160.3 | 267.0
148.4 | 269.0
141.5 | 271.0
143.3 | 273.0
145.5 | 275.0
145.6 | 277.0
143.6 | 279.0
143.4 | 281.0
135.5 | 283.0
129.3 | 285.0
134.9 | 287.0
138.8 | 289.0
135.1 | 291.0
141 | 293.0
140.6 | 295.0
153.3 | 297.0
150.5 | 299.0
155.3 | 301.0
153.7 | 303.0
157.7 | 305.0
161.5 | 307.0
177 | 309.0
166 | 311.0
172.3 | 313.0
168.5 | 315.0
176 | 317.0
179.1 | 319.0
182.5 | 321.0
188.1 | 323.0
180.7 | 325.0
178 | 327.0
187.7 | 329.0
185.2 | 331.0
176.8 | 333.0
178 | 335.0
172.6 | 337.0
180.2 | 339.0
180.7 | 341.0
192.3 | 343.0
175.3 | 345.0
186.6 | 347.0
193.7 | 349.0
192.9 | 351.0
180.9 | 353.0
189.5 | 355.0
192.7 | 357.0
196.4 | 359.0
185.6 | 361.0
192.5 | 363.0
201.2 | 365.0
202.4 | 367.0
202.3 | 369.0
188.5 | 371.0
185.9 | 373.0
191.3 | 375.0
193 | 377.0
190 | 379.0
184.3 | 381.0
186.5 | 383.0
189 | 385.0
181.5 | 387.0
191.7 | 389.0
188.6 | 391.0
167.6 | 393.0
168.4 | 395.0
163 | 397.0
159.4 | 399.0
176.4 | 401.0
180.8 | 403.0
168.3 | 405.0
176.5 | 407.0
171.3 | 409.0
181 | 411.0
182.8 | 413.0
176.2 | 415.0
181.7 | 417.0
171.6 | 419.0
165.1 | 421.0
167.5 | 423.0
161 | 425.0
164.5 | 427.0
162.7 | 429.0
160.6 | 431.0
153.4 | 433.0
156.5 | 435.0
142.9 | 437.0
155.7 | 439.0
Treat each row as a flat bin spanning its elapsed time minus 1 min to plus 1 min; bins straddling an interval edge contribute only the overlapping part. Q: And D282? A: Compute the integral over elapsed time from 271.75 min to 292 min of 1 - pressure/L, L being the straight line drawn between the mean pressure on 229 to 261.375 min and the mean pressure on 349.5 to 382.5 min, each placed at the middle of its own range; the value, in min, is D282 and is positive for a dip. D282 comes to 3.7 min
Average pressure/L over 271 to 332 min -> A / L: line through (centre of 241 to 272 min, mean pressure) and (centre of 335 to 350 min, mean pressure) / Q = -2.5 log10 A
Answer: 0.09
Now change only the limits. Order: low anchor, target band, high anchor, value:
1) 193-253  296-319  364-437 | 0.070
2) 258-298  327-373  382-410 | -0.140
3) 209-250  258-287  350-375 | 0.178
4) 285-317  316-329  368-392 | -0.113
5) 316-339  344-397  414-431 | -0.078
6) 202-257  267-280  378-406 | 0.168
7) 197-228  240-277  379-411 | 0.138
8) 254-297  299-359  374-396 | -0.073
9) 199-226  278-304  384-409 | 0.231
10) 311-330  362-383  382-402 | -0.089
